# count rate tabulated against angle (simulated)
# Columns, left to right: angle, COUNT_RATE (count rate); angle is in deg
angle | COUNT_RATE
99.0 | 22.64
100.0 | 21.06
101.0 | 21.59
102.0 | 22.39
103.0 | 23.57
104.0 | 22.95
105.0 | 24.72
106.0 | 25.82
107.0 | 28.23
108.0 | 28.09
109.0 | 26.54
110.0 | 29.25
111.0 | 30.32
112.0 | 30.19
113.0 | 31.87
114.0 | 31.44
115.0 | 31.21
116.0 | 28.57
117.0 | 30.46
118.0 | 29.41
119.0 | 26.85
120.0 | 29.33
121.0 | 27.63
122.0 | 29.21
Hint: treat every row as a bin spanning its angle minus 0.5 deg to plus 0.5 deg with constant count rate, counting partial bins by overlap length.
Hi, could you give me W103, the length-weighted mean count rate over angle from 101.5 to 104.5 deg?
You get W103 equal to 23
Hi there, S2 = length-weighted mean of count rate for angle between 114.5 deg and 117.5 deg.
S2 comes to 30.1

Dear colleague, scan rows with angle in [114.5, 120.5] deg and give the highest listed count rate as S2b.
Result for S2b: 31.21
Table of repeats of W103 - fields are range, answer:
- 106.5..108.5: 28.2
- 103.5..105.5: 23.8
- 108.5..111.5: 28.7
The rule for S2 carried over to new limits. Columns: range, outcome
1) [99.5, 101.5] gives 21.3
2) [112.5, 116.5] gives 30.8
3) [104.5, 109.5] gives 26.7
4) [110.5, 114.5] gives 31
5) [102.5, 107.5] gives 25.1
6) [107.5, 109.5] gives 27.3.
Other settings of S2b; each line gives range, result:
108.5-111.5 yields 30.32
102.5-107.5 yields 28.23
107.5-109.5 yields 28.09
